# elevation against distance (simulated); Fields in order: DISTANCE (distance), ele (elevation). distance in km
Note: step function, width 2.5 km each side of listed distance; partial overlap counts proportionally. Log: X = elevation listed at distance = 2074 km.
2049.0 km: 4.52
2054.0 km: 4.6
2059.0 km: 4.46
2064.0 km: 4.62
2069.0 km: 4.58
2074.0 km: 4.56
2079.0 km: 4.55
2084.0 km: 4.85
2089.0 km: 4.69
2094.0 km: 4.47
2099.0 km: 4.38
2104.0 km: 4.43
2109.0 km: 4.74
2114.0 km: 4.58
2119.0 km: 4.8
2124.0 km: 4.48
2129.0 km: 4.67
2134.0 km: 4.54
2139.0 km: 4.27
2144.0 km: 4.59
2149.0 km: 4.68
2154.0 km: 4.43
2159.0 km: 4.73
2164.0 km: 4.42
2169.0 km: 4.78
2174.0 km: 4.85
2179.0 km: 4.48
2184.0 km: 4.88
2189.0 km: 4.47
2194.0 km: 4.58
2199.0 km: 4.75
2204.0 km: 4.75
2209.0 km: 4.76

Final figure 4.56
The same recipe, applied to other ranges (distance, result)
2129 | 4.67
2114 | 4.58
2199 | 4.75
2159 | 4.73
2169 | 4.78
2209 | 4.76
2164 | 4.42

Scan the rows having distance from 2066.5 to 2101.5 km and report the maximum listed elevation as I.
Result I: 4.85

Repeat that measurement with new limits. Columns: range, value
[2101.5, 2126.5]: 4.8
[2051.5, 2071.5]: 4.62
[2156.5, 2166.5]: 4.73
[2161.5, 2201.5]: 4.88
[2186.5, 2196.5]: 4.58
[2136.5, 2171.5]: 4.78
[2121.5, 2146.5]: 4.67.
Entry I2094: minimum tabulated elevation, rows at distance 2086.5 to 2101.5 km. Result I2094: 4.38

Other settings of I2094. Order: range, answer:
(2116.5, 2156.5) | 4.27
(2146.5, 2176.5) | 4.42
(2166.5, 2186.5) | 4.48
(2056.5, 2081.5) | 4.46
